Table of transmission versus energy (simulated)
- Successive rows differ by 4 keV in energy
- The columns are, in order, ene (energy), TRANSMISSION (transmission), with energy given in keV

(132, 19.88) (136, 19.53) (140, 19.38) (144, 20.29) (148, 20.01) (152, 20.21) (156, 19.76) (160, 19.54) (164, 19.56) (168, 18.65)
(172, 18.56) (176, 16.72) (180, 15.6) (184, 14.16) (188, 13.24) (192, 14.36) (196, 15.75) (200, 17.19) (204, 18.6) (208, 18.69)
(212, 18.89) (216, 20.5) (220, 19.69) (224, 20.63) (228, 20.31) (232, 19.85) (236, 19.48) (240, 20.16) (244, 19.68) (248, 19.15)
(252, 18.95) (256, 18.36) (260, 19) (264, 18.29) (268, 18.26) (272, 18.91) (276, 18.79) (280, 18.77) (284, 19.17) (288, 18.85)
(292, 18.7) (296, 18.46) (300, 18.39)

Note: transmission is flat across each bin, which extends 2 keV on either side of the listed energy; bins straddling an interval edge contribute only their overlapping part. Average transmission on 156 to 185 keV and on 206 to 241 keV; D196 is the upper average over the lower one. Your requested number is 1.11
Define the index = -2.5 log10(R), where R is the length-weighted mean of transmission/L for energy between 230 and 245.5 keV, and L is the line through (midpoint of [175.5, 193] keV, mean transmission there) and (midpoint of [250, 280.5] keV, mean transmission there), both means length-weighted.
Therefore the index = -0.15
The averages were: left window 14.7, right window 18.7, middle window 19.8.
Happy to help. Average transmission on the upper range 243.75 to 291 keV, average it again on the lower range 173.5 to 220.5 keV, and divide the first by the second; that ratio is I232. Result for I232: 1.11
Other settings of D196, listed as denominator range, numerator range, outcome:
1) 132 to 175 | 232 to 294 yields 0.97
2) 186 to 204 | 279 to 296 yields 1.21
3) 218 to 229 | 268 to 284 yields 0.93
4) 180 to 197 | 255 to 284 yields 1.29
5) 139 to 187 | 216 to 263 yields 1.06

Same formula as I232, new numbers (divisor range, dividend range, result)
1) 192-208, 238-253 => 1.15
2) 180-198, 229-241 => 1.37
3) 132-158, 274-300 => 0.94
